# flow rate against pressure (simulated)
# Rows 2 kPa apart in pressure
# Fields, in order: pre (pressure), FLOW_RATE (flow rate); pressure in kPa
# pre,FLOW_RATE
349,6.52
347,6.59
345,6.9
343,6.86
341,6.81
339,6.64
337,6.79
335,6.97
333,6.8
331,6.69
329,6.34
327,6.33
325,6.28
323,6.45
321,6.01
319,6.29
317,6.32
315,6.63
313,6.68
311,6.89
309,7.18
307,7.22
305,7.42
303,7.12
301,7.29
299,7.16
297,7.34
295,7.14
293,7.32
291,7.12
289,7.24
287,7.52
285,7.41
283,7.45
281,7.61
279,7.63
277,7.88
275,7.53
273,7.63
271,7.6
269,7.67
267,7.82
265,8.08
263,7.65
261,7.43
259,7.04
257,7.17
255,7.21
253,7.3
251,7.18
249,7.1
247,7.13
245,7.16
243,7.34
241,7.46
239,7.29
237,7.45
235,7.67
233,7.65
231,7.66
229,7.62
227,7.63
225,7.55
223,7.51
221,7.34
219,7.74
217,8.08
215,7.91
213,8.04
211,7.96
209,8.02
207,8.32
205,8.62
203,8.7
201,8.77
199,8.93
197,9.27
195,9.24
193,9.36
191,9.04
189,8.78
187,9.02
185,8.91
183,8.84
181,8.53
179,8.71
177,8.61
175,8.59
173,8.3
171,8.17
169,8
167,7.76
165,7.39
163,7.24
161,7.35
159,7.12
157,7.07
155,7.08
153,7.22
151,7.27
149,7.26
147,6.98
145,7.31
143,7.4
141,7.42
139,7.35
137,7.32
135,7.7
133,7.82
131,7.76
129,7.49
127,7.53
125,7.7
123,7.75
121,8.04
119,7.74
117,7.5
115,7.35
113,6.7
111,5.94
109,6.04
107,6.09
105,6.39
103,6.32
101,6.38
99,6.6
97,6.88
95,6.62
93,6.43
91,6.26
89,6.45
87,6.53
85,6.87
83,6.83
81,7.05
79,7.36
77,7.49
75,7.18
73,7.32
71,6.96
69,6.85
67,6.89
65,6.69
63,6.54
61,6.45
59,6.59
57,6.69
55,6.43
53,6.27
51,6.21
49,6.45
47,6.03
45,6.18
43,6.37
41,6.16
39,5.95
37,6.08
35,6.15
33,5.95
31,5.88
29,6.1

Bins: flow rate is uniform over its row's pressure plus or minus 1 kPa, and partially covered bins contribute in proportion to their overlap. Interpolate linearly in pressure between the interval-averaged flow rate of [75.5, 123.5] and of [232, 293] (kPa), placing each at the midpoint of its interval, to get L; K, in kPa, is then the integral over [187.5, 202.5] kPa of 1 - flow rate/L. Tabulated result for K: -3.9 kPa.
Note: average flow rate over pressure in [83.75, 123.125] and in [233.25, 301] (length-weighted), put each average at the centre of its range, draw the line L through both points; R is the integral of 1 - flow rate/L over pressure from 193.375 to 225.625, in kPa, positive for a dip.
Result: -5.0 kPa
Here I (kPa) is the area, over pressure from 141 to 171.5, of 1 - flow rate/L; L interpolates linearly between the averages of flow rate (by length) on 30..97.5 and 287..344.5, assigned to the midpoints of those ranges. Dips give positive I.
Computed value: -3.2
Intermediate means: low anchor 6.56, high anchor 6.85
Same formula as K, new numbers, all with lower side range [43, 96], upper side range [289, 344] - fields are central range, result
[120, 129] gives -1.4 kPa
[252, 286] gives -3.7 kPa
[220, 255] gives -3.3 kPa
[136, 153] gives -1.4 kPa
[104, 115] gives 0.6 kPa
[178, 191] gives -4.0 kPa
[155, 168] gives -1.1 kPa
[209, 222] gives -2.1 kPa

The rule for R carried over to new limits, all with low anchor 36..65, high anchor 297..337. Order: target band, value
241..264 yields -2.1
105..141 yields -4.6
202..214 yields -3.1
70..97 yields -2.1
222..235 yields -2.0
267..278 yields -1.6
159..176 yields -3.4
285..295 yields -0.9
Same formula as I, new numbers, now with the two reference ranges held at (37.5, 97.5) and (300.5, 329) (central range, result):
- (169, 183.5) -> -3.99 kPa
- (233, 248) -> -1.57 kPa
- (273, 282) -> -1.31 kPa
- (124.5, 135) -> -1.61 kPa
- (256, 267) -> -1.35 kPa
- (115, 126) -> -1.77 kPa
